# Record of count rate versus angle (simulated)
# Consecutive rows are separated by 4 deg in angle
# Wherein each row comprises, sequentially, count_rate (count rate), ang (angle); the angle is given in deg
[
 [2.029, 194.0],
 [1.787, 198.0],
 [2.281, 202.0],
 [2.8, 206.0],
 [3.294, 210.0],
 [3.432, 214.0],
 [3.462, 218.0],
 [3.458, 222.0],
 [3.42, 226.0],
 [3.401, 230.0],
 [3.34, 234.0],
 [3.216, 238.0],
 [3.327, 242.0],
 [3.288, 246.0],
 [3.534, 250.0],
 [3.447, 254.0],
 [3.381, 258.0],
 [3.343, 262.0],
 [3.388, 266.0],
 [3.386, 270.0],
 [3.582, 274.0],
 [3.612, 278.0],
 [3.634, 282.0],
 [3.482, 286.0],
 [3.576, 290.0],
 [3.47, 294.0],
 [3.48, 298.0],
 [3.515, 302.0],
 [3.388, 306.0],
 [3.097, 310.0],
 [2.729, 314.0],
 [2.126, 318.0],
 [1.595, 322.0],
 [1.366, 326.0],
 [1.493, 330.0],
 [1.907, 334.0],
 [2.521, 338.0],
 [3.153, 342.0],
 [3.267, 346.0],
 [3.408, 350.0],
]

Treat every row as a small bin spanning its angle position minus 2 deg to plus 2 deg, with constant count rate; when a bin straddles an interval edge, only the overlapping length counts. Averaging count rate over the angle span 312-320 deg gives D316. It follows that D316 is 2.43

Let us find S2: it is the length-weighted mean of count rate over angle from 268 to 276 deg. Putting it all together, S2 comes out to 3.48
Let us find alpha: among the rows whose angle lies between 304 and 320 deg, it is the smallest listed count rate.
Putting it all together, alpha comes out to 2.126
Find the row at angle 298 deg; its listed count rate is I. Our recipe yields 3.48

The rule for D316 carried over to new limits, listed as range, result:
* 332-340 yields 2.21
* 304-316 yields 3.07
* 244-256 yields 3.42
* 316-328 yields 1.7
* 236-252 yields 3.34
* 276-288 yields 3.58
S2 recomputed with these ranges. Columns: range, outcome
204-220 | 3.25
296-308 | 3.46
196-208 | 2.29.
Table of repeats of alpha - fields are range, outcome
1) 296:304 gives 3.48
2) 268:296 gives 3.386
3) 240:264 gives 3.288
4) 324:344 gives 1.366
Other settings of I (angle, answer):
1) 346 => 3.267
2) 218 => 3.462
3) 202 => 2.281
